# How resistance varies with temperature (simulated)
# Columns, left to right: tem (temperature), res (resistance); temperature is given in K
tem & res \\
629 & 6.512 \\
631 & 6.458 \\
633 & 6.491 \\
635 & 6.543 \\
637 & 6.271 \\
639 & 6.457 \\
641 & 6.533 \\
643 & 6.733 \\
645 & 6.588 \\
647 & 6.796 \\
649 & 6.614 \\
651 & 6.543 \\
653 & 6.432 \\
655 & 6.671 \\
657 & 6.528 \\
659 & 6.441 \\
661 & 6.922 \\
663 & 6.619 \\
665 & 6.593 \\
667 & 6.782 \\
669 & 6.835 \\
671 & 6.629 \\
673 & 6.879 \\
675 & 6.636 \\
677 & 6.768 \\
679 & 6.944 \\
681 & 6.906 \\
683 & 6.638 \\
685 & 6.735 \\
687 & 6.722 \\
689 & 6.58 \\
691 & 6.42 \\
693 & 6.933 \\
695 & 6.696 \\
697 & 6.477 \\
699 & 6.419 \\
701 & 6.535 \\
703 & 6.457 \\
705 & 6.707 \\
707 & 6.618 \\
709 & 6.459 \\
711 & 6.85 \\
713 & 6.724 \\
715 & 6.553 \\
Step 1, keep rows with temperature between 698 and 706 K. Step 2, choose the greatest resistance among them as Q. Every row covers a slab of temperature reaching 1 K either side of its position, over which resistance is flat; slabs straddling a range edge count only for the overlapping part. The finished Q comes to 6.707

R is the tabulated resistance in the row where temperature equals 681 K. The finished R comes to 6.906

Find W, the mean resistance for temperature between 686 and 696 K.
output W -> 6.67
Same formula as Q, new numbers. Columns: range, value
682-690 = 6.735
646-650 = 6.796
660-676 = 6.922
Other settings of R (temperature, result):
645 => 6.588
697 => 6.477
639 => 6.457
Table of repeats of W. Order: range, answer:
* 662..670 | 6.71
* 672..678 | 6.76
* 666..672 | 6.75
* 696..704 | 6.47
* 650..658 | 6.54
